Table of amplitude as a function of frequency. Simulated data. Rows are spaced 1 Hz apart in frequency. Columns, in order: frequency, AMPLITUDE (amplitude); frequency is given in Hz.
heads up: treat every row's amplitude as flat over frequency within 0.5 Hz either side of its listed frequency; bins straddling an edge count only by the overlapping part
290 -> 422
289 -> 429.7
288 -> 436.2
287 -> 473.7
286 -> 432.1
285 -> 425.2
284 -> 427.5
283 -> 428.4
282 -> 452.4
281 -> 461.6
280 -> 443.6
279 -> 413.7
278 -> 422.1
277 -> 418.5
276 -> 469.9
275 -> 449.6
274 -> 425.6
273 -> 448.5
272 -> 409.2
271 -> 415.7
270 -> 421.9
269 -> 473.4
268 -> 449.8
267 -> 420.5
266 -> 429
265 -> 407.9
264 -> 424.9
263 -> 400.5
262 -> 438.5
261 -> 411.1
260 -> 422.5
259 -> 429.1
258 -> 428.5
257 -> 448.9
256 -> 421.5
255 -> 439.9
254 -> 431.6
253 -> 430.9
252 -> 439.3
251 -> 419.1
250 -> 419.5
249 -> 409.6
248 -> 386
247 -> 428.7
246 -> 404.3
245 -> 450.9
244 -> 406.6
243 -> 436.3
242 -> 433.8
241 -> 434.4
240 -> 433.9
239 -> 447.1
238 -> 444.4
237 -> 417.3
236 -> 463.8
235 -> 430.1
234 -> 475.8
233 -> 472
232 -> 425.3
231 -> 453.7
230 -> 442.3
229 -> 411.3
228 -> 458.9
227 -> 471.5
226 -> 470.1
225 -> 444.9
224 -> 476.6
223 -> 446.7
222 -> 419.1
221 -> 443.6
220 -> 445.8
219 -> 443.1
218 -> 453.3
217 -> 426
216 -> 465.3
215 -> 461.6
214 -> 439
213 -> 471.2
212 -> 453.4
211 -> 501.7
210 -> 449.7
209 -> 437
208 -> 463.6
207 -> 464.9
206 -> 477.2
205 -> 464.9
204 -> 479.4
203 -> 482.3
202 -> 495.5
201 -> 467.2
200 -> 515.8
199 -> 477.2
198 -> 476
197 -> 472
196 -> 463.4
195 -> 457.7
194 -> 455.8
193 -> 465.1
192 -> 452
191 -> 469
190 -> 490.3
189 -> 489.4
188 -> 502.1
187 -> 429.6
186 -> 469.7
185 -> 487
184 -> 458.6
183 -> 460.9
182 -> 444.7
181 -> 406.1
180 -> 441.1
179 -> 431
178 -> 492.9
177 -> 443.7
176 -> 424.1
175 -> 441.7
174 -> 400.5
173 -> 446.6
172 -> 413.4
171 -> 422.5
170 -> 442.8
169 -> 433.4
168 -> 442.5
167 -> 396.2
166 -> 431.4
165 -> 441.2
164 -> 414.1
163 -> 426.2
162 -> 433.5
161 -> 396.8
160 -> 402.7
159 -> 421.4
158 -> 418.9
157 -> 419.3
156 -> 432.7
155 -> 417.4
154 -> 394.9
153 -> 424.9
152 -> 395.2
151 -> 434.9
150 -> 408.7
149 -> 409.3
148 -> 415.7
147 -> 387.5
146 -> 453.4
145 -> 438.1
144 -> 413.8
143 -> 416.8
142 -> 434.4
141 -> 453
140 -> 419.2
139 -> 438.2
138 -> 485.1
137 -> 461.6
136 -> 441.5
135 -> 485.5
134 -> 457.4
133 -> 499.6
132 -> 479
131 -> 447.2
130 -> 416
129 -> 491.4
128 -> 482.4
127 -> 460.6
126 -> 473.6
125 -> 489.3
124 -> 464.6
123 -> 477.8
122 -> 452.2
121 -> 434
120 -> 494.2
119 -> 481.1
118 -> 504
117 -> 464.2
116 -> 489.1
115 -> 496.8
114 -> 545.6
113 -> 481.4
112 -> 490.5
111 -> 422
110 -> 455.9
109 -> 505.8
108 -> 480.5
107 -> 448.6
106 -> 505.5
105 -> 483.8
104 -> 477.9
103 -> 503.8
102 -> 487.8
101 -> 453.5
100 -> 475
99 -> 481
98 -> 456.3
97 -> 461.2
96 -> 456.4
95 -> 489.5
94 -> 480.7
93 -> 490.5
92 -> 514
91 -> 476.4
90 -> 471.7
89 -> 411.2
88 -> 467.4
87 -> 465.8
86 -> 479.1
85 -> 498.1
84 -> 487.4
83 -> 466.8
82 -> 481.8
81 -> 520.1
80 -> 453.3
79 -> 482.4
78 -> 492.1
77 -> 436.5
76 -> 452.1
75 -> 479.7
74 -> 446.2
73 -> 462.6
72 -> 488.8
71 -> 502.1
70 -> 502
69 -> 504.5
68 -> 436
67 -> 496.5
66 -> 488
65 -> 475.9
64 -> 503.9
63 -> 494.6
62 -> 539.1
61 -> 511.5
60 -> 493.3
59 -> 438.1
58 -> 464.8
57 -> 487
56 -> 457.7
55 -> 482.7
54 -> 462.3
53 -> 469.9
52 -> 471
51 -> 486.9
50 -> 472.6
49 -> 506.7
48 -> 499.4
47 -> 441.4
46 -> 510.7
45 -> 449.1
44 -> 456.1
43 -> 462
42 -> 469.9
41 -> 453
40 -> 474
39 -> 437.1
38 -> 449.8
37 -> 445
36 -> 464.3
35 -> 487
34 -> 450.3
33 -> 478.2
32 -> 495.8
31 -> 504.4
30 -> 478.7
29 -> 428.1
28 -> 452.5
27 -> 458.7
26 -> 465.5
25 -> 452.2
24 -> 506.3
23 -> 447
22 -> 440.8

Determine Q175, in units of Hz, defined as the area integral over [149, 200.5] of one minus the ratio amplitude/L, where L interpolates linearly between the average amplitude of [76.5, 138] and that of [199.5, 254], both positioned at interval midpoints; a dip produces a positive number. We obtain 2.0 Hz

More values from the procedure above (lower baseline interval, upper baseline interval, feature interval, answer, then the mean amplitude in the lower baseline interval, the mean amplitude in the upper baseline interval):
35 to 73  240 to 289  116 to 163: 1.4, 477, 430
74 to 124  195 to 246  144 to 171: 2.6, 476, 455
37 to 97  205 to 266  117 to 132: -0.2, 476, 440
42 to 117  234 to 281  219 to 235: -0.4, 478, 430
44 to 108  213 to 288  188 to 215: -1.4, 478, 437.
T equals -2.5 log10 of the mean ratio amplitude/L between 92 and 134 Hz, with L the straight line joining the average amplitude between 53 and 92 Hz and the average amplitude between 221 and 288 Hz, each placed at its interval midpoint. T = -0.018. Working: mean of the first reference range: 478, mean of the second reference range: 435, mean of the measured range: 477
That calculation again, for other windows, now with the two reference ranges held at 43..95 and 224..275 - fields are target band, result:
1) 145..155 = 0.11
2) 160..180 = 0.06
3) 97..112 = -0.01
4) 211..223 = -0.02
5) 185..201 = -0.06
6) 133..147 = 0.04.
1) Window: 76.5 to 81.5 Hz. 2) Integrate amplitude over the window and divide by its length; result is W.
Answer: 477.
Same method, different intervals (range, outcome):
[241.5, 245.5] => 432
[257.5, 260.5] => 427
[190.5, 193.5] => 462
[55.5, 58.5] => 470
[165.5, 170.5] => 429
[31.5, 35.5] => 478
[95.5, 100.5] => 466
